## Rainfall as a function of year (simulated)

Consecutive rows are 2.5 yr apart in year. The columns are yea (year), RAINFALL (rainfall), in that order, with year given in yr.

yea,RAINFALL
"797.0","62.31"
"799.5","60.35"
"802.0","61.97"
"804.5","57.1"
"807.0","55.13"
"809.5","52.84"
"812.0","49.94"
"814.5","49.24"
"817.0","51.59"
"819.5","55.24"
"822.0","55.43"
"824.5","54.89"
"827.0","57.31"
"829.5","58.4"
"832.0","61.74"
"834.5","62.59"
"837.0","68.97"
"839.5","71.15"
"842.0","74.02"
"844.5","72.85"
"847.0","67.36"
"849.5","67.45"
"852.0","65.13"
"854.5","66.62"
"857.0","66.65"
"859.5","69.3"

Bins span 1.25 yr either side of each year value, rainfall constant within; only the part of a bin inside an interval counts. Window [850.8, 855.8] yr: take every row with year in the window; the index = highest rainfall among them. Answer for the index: 66.62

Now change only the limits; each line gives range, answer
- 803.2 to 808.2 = 57.1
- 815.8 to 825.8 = 55.43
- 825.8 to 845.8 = 74.02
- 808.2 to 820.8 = 55.24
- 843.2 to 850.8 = 72.85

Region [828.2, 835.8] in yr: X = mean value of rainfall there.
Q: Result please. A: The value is 60.9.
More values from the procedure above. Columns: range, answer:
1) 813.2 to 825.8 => 53.3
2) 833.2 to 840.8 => 67.6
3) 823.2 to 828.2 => 56.1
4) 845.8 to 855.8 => 66.6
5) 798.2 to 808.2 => 58.7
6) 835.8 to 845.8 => 71.7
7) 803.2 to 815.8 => 52.9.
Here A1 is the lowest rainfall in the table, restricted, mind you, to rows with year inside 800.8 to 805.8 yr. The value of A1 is 57.1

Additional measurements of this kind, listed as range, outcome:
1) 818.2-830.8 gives 54.89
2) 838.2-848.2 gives 67.36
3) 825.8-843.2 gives 57.31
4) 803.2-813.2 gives 49.94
